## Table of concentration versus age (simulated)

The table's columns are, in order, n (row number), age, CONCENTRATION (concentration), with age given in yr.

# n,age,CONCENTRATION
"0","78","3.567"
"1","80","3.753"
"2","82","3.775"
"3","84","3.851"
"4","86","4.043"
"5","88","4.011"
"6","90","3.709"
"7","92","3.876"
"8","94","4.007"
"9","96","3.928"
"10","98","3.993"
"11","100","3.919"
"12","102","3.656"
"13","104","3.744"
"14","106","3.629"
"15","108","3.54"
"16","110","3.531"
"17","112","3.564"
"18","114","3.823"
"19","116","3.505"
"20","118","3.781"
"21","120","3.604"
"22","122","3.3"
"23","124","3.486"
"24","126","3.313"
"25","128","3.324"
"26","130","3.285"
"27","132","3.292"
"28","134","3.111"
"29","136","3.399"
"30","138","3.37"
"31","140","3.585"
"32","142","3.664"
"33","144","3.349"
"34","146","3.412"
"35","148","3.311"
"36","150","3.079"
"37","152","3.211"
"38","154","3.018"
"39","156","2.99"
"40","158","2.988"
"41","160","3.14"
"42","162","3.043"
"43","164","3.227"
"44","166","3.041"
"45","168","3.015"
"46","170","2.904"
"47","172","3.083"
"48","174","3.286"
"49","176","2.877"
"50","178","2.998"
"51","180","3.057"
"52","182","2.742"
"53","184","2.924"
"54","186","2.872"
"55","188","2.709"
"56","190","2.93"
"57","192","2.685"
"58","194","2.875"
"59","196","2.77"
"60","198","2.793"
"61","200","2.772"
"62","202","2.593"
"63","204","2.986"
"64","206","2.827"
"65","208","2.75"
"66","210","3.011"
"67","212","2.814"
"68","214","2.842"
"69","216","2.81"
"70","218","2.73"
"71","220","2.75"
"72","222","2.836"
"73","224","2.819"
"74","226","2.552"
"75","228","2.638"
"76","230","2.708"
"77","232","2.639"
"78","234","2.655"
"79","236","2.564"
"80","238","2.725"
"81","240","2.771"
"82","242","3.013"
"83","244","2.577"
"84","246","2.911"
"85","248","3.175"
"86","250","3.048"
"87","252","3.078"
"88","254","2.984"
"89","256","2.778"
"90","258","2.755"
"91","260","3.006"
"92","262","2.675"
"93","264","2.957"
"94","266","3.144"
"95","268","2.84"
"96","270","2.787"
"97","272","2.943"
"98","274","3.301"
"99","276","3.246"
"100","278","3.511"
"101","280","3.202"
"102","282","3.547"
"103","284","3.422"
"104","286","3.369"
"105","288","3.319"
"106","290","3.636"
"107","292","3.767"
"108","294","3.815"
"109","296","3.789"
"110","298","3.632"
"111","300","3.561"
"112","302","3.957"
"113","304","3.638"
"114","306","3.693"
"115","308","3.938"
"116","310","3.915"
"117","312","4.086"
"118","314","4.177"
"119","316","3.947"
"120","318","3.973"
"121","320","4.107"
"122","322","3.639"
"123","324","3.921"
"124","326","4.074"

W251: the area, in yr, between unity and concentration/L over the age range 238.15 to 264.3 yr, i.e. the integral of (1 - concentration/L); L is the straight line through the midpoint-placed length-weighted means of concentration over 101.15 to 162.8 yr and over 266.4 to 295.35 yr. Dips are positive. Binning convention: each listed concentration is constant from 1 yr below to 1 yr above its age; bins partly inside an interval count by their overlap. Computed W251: 3.5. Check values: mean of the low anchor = 3.39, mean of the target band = 2.89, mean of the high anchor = 3.34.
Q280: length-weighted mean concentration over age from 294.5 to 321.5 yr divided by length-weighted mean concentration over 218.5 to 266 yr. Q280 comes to 1.38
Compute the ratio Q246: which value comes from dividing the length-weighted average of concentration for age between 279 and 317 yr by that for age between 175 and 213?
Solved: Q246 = 1.30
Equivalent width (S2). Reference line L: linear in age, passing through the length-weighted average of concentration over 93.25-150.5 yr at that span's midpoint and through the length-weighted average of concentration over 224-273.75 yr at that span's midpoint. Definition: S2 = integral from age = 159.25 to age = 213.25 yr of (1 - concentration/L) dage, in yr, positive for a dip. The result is 4.6 yr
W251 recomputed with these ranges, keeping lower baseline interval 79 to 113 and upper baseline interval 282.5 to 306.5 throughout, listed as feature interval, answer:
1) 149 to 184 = 6.5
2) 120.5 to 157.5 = 4.5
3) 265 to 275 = 1.8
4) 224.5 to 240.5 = 4.4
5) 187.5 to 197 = 2.3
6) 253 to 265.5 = 2.7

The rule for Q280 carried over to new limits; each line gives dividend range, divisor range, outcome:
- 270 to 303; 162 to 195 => 1.18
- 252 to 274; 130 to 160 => 0.89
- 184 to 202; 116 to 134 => 0.82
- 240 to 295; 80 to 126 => 0.84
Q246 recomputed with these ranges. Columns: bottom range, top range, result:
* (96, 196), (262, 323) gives 1.08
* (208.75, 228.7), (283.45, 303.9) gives 1.31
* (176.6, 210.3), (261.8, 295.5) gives 1.16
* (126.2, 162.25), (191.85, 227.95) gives 0.86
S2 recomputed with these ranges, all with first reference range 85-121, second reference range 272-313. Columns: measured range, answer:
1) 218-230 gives 3.09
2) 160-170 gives 1.74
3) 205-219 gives 3.23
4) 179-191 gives 2.68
